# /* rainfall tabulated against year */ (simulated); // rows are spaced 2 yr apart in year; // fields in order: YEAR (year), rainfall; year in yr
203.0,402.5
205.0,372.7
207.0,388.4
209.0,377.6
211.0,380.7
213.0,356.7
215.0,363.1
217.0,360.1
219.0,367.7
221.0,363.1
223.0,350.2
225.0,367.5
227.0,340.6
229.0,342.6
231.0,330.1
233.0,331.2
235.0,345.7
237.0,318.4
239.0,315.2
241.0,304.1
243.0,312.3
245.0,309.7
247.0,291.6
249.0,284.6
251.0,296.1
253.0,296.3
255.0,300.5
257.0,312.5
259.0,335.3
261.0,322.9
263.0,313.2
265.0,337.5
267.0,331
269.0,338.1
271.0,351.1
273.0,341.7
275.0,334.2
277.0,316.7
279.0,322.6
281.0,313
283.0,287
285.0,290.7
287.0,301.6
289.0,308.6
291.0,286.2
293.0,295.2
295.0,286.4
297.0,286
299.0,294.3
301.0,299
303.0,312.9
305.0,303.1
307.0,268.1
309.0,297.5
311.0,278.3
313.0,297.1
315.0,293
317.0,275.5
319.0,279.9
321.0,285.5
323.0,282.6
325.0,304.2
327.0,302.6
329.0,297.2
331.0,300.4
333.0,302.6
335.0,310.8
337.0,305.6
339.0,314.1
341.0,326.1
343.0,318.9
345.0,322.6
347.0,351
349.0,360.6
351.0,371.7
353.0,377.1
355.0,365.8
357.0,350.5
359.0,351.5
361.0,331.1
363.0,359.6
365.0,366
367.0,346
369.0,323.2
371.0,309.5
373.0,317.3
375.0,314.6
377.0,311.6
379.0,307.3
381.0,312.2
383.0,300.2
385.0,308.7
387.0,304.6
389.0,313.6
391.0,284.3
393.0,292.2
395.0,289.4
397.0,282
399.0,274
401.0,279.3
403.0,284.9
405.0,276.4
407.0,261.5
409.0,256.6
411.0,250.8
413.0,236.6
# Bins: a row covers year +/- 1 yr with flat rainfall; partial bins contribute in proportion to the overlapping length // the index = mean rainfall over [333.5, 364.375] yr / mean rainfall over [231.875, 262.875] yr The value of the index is 1.09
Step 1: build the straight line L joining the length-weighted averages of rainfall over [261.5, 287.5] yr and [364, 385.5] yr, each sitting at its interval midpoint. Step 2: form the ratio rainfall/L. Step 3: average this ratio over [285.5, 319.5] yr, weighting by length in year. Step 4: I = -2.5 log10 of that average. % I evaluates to 0.10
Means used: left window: 322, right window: 320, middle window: 292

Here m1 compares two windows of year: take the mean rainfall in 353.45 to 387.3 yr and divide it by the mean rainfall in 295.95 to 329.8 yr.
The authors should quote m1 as 1.1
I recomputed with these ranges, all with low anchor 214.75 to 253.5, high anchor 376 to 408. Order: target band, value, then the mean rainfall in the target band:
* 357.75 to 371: -0.151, 344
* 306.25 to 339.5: 0.054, 294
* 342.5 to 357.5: -0.170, 353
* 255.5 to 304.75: 0.020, 313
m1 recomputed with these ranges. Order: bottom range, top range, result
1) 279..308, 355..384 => 1.11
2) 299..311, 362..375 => 1.14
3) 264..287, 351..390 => 1.03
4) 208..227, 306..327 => 0.79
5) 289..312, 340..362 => 1.19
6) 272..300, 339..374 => 1.13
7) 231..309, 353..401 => 1.03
